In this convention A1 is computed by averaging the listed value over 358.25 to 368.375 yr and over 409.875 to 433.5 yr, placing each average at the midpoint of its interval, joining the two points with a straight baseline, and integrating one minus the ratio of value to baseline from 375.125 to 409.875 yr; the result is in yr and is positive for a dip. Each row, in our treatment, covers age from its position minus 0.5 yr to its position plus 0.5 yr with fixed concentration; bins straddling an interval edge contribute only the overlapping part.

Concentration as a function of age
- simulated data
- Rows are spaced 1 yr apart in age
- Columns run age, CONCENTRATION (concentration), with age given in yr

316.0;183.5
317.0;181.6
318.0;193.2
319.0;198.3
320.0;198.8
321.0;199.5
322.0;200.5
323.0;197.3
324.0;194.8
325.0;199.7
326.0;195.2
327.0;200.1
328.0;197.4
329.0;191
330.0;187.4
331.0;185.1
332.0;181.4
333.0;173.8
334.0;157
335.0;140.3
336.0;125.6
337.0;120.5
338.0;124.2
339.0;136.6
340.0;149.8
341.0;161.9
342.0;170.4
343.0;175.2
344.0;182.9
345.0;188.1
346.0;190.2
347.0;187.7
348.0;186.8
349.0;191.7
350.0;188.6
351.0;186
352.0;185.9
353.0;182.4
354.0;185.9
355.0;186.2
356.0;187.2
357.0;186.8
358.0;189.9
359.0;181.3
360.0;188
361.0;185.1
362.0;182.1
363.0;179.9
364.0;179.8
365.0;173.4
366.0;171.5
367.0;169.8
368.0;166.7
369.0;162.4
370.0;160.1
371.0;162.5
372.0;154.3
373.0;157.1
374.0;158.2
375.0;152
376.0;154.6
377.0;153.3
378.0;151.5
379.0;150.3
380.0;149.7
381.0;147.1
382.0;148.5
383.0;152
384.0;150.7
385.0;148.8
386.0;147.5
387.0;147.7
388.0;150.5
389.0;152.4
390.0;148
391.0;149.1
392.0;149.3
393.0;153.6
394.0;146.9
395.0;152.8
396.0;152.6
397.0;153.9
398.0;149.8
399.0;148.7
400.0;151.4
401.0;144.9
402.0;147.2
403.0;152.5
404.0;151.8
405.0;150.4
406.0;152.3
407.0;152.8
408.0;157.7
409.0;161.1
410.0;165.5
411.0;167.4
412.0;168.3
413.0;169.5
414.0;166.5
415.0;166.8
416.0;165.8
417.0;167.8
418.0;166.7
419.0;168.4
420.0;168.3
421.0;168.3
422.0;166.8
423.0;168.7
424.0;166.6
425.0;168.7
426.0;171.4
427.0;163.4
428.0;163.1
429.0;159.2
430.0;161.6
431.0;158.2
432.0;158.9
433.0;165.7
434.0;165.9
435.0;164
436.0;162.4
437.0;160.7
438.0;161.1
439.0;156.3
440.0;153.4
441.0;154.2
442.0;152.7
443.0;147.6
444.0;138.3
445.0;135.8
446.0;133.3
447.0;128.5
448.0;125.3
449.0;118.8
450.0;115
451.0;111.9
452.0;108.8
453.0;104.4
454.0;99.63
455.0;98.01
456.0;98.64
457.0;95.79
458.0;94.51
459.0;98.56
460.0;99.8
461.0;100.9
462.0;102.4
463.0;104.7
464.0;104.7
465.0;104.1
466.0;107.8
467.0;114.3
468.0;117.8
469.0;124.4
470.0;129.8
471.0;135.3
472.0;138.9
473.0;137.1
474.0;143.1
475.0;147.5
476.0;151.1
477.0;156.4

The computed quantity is 4.2 yr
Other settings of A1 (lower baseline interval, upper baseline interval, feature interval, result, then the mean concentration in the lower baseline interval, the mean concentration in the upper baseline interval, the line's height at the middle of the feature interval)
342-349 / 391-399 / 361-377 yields 0.3 yr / 185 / 151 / 169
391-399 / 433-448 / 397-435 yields -2.6 yr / 151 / 151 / 151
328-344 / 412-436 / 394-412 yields 1.2 yr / 161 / 166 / 164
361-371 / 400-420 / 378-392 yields 1.5 yr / 172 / 160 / 167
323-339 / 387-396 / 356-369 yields -1.5 yr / 171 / 150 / 160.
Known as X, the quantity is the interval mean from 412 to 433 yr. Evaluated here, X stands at 166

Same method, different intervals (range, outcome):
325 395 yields 167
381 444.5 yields 157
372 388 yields 151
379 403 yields 150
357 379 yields 168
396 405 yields 150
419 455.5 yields 148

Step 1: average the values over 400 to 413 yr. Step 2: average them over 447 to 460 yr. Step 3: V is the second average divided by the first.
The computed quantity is 0.68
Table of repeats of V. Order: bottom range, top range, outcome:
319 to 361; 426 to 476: 0.73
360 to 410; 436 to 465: 0.78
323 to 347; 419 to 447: 0.92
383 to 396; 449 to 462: 0.69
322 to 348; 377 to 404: 0.87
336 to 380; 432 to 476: 0.75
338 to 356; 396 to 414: 0.88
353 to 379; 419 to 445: 0.94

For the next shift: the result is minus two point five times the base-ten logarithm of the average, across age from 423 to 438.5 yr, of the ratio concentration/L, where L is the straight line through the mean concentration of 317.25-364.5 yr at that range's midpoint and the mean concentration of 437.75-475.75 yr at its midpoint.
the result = -0.208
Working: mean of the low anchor 180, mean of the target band 164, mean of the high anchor 122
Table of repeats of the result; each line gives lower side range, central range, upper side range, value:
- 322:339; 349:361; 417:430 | -0.09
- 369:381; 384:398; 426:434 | 0.05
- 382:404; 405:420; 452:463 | -0.21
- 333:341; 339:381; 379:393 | -0.19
